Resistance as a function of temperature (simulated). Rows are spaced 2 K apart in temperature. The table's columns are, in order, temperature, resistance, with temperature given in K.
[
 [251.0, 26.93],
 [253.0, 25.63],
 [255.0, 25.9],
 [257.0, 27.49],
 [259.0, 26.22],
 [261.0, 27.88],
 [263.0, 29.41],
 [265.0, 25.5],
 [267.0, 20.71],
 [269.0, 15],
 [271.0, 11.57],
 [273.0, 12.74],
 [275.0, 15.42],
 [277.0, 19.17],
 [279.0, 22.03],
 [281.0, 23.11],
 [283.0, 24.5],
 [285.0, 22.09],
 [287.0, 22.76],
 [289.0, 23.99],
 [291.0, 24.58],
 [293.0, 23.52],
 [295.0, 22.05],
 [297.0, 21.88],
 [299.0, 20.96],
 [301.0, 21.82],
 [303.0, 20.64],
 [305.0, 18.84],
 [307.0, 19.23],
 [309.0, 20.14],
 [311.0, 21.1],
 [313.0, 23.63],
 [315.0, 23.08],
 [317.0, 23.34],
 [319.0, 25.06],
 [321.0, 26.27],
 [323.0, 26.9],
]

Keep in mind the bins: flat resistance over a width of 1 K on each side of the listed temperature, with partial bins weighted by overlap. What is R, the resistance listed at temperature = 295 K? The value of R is 22.05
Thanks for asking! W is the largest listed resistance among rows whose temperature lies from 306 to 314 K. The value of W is 23.63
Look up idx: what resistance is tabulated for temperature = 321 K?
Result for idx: 26.27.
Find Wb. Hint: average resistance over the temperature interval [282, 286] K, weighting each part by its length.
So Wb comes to 23.3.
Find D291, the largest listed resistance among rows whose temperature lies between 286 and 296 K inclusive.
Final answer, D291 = 24.58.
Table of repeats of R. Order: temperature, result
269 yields 15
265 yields 25.5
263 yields 29.41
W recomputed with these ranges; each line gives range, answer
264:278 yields 25.5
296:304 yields 21.88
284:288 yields 22.76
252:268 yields 29.41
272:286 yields 24.5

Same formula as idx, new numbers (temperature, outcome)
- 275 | 15.42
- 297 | 21.88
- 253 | 25.63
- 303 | 20.64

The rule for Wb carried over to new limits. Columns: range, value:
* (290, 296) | 23.4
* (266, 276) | 15.1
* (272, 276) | 14.1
